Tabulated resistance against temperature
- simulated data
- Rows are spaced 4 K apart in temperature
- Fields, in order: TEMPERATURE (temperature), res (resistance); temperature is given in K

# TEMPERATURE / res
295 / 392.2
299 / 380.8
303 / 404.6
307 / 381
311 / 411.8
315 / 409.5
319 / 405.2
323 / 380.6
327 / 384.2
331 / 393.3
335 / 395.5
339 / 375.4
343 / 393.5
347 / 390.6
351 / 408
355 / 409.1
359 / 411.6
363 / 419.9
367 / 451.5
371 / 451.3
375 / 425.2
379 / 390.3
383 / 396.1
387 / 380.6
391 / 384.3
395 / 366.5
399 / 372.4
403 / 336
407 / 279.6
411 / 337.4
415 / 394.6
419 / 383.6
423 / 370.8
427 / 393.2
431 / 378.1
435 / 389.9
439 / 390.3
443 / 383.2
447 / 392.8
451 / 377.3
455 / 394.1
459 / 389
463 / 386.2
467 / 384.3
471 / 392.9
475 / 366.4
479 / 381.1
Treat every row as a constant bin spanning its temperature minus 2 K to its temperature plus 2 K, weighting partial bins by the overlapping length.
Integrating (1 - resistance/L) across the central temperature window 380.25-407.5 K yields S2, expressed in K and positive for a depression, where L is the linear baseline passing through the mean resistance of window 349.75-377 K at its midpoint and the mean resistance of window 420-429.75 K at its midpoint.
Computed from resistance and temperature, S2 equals 2.7 K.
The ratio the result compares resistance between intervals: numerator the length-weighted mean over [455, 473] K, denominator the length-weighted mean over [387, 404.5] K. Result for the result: 1.06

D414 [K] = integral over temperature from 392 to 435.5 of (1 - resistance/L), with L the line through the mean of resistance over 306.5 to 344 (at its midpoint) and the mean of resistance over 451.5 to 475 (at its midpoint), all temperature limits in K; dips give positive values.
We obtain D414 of 2.9 K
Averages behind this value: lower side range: 393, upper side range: 387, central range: 363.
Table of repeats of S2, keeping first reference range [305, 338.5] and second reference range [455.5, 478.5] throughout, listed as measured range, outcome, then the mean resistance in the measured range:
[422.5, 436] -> 0.1 K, 384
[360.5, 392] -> -1.8 K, 413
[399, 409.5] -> 1.8 K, 322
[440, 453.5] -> 0.0 K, 385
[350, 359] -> -0.4 K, 409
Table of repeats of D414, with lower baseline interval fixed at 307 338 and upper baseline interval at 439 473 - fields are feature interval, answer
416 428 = 0.21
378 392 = 0.14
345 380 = -2.24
